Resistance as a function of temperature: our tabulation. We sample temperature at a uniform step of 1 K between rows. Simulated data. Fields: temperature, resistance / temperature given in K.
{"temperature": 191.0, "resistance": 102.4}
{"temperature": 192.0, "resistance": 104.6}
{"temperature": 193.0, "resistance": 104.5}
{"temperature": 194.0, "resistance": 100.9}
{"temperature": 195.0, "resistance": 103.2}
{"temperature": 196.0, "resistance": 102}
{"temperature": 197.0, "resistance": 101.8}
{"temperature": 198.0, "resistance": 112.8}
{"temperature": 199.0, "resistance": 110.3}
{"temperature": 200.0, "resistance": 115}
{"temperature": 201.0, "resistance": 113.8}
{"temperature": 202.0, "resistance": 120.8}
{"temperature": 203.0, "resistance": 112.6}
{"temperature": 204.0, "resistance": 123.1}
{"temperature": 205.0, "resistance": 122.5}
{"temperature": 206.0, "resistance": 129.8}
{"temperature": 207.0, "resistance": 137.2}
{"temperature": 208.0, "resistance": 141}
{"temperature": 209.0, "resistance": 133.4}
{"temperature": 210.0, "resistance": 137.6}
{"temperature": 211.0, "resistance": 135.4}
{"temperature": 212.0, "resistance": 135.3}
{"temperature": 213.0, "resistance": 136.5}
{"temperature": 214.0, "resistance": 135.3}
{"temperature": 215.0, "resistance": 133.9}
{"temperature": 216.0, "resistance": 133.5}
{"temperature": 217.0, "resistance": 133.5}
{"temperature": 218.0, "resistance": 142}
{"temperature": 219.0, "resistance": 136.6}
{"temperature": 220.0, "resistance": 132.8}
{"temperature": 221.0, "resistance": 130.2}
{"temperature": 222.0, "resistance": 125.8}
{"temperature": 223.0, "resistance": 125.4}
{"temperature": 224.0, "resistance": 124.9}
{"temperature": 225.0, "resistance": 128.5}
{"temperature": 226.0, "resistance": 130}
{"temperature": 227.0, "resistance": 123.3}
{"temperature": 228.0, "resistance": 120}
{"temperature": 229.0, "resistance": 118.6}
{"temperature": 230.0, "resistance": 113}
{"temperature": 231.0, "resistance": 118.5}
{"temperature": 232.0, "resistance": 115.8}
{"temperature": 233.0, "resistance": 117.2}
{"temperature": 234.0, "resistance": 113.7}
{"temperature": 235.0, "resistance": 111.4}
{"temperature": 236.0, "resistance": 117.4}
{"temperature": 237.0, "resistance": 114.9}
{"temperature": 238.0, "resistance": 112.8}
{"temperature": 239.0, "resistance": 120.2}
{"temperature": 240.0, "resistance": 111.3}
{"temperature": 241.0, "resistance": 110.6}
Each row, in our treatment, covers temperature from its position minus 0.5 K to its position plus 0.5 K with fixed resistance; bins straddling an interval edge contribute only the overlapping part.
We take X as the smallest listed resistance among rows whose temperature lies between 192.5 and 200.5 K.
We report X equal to 100.9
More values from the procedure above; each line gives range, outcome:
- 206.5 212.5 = 133.4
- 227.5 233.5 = 113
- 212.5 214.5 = 135.3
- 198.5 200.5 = 110.3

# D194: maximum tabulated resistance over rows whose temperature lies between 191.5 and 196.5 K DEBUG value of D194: 104.6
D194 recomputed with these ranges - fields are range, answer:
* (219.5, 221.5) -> 132.8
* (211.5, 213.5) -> 136.5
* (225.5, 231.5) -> 130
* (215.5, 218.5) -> 142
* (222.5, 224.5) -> 125.4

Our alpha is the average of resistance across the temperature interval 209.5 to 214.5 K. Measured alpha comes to 136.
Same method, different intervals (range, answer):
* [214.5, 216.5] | 134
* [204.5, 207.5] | 130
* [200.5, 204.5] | 118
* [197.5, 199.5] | 112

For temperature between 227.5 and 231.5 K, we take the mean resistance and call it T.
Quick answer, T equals 118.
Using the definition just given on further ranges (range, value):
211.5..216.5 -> 135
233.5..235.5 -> 113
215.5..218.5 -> 136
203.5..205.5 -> 123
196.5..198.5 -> 107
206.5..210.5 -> 137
